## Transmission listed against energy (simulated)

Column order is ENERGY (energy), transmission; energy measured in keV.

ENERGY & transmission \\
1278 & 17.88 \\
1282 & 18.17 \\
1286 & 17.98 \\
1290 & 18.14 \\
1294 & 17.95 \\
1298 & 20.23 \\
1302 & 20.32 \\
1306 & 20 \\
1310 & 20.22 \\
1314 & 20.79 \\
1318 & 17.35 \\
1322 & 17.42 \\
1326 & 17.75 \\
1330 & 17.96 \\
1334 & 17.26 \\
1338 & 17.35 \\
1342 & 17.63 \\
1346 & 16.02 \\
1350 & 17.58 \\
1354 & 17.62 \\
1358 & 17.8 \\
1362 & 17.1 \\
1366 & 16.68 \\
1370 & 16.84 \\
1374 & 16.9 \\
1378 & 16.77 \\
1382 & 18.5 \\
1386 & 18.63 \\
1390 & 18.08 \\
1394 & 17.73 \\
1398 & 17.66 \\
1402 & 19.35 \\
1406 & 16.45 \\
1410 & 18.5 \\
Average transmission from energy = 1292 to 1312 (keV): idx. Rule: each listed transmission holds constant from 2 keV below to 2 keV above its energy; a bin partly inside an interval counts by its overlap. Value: 19.7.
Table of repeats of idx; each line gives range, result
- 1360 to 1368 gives 16.9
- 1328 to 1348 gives 17.2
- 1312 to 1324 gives 18.5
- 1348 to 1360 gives 17.7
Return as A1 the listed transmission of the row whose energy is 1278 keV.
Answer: 17.88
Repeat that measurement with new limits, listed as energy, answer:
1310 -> 20.22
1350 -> 17.58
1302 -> 20.32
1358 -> 17.8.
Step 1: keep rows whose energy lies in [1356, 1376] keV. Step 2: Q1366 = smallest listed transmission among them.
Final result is 16.68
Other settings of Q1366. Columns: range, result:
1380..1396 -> 17.73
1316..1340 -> 17.26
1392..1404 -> 17.66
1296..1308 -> 20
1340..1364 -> 16.02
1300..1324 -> 17.35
